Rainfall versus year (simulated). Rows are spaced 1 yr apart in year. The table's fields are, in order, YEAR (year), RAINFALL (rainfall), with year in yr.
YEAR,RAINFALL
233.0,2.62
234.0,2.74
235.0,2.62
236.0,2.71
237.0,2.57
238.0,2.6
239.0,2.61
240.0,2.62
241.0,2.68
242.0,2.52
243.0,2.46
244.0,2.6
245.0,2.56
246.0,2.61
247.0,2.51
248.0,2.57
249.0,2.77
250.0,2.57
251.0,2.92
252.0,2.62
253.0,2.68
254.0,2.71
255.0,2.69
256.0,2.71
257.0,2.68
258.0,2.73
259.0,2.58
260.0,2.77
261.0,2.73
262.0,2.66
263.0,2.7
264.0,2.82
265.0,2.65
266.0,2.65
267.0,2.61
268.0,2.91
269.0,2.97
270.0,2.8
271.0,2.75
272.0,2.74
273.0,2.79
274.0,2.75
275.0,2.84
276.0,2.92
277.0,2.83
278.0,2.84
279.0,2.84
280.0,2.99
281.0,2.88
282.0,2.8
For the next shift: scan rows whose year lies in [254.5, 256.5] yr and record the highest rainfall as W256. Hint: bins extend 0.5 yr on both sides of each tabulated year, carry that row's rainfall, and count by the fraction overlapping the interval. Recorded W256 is 2.71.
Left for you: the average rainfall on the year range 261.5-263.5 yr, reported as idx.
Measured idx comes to 2.68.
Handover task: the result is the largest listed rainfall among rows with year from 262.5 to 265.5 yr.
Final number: 2.82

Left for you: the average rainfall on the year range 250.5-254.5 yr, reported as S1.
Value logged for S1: 2.73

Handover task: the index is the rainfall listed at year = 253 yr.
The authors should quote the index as 2.68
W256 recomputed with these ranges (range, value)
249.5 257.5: 2.92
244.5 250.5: 2.77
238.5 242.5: 2.68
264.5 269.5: 2.97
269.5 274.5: 2.8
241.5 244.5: 2.6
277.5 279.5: 2.84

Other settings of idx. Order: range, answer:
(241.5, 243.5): 2.49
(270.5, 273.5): 2.76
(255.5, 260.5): 2.69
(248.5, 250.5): 2.67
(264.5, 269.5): 2.76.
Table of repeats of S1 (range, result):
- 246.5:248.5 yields 2.54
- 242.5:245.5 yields 2.54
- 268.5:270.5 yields 2.88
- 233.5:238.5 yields 2.65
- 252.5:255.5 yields 2.69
